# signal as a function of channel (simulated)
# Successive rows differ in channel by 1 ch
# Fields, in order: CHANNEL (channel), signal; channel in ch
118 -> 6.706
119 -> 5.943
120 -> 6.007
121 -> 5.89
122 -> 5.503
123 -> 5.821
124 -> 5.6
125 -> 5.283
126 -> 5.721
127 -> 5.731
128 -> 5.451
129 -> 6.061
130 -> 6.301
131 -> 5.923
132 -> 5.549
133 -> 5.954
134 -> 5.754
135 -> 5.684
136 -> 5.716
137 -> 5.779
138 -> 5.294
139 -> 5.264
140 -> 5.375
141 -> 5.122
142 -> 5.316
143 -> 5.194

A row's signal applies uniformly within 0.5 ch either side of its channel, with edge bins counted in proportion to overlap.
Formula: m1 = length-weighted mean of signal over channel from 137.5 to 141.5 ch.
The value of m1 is 5.26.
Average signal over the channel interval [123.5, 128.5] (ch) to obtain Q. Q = 5.56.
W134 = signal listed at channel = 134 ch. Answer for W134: 5.754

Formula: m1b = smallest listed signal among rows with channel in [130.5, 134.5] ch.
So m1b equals 5.549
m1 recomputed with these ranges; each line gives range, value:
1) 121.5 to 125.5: 5.55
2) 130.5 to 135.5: 5.77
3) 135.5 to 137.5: 5.75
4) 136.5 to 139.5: 5.45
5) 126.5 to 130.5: 5.89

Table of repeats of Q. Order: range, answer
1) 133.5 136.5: 5.72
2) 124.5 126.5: 5.5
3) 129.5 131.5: 6.11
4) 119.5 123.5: 5.81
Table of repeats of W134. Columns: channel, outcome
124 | 5.6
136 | 5.716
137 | 5.779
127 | 5.731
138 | 5.294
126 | 5.721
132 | 5.549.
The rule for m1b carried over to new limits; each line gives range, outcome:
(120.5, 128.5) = 5.283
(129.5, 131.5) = 5.923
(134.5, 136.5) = 5.684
